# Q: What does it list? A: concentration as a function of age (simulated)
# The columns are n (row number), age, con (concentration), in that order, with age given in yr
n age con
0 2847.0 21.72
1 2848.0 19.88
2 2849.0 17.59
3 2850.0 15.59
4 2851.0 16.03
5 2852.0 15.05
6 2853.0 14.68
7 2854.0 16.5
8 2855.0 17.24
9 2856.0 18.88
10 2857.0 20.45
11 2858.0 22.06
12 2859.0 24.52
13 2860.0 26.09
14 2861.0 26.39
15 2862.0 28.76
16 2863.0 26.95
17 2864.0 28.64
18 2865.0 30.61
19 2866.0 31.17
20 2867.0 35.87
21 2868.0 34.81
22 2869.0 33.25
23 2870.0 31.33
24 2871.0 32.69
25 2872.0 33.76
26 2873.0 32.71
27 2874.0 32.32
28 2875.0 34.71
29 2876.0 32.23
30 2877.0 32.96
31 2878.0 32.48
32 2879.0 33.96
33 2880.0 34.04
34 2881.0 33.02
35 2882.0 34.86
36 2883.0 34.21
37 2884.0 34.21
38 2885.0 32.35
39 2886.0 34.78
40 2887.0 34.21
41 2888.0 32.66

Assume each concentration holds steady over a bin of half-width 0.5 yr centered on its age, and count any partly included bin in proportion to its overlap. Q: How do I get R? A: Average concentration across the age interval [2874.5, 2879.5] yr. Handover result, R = 33.3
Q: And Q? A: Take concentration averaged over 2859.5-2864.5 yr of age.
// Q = 27.4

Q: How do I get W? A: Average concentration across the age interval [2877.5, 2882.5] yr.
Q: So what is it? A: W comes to 33.7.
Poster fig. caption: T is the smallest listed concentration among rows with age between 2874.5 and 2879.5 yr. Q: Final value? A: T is 32.23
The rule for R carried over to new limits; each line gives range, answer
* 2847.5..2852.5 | 16.8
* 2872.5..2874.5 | 32.5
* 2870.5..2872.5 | 33.2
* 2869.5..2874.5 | 32.6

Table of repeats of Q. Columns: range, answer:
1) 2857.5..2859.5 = 23.3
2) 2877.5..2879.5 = 33.2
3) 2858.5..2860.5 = 25.3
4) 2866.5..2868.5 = 35.3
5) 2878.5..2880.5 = 34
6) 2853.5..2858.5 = 19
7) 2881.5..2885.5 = 33.9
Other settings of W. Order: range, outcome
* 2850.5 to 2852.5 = 15.5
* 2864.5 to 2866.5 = 30.9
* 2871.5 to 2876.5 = 33.1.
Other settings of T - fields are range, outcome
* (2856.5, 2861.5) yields 20.45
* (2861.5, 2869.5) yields 26.95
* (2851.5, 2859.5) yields 14.68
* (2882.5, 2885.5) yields 32.35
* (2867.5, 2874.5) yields 31.33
